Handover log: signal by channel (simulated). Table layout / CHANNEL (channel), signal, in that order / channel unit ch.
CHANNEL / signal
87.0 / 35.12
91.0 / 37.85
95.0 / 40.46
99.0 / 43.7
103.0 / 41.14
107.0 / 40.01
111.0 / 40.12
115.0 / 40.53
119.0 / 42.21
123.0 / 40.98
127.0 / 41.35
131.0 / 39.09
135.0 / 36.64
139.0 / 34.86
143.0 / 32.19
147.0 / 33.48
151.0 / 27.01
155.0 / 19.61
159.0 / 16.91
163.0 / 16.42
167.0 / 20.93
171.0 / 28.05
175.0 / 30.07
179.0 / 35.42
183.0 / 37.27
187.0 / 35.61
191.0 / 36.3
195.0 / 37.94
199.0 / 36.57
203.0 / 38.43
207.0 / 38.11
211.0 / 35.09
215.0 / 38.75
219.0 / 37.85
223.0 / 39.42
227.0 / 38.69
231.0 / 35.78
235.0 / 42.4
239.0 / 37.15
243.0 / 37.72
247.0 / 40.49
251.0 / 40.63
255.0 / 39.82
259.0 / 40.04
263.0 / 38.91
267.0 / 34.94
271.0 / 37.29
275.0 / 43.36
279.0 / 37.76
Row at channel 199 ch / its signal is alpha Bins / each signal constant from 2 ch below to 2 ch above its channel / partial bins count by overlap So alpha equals 36.57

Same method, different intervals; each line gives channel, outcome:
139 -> 34.86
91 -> 37.85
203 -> 38.43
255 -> 39.82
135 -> 36.64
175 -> 30.07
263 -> 38.91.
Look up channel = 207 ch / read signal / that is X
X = 38.11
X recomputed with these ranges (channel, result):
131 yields 39.09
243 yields 37.72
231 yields 35.78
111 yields 40.12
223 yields 39.42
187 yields 35.61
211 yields 35.09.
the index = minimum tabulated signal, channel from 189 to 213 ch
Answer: 35.09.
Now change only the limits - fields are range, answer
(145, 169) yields 16.42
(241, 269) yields 34.94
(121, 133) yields 39.09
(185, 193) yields 35.61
